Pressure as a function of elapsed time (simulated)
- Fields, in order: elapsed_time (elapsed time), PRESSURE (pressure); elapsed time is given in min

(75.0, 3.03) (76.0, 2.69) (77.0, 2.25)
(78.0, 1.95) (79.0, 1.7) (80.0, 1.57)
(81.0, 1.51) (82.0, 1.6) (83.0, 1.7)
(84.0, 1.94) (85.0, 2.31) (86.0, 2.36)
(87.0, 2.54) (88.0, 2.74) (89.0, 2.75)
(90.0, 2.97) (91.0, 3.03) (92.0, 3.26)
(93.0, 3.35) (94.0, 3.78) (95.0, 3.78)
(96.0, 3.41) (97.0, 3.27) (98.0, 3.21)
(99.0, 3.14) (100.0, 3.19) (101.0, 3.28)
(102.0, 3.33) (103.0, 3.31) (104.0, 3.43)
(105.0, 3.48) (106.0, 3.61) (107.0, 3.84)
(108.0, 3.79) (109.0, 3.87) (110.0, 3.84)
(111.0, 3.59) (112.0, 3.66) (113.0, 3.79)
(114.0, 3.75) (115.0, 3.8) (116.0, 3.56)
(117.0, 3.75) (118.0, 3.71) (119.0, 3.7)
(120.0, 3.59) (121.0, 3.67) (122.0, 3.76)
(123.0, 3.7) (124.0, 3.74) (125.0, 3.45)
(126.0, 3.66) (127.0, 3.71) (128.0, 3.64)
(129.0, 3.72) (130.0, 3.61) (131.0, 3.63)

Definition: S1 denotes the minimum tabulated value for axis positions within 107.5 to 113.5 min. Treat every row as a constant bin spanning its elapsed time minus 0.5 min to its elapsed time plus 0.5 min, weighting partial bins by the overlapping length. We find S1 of 3.59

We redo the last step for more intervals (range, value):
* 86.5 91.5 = 2.54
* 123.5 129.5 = 3.45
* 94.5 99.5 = 3.14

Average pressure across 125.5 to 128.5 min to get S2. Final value 3.67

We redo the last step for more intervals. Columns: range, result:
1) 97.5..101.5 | 3.21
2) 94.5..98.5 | 3.42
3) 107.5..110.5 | 3.83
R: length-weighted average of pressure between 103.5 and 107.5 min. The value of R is 3.59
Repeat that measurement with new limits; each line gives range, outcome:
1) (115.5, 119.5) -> 3.68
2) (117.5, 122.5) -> 3.69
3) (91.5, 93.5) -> 3.3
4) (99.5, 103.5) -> 3.28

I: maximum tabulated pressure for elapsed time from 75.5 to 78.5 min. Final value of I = 2.69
